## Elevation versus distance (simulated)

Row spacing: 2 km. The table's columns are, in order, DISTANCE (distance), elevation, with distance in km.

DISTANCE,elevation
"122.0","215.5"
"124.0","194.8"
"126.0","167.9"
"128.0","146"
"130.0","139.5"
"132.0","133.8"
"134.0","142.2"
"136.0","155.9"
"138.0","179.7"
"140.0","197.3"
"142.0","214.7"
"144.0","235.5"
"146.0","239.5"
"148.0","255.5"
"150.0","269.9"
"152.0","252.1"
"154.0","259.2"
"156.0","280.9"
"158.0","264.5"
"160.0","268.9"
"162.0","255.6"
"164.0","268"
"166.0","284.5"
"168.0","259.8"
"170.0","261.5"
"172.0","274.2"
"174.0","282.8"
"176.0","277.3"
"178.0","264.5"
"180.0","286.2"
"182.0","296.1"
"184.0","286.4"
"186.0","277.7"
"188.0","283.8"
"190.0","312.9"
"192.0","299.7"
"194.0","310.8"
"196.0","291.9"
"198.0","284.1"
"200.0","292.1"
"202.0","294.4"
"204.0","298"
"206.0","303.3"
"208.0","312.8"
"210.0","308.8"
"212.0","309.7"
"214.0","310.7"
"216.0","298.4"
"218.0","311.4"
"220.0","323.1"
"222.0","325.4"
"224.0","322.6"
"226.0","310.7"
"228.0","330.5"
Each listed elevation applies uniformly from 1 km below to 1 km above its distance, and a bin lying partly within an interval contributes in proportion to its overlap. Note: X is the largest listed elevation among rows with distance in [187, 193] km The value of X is 312.9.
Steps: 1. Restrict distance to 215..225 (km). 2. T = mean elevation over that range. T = 316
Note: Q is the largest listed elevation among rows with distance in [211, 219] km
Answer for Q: 311.4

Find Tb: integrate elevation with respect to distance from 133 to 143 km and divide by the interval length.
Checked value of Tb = 178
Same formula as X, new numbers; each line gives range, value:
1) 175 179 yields 277.3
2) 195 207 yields 303.3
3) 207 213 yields 312.8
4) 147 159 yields 280.9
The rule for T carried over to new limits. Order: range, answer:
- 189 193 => 306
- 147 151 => 263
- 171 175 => 278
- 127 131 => 143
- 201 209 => 302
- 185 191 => 291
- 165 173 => 270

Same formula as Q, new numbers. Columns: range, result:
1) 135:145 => 235.5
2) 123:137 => 194.8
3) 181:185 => 296.1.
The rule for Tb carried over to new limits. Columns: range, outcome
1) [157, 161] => 267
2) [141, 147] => 230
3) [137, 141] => 188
